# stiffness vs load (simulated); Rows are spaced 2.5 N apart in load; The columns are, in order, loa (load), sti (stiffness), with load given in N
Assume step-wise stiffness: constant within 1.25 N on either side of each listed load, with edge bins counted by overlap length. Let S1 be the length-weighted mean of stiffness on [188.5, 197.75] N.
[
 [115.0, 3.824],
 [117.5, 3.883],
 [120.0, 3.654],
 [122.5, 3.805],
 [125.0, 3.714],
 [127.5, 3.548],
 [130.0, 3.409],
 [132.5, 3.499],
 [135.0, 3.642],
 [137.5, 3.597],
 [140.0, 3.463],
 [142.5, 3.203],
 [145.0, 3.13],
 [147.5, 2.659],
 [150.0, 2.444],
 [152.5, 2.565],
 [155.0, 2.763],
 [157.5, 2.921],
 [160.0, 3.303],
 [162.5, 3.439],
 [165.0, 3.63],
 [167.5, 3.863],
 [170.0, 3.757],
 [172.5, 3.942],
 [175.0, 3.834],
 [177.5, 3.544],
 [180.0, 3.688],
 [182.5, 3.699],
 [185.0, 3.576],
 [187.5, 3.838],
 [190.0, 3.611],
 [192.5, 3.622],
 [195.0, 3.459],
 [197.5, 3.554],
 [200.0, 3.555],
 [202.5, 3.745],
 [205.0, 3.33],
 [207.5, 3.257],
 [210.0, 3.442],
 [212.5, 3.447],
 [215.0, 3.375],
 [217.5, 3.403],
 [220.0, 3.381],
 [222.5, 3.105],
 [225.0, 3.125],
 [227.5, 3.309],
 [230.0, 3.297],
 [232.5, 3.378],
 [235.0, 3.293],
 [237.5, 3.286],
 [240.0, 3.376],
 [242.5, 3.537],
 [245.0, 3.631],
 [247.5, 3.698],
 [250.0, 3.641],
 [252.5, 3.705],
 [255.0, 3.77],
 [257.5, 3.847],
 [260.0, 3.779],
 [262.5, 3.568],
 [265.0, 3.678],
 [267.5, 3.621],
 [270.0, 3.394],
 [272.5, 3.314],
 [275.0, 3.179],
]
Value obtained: 3.57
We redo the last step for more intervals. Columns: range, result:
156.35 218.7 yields 3.55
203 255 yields 3.41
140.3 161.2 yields 2.9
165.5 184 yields 3.75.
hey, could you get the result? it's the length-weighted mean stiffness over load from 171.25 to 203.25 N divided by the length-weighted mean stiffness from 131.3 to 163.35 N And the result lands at 1.17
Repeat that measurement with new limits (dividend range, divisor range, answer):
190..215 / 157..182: 0.97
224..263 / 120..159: 1.09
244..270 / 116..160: 1.12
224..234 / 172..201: 0.90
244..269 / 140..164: 1.24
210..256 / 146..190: 1.01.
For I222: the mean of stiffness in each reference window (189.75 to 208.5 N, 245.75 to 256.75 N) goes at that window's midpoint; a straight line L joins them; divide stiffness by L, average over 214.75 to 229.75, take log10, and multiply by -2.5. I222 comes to 0.102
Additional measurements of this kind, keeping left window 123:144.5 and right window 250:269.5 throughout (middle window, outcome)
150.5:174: 0.07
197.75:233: 0.08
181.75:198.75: -0.01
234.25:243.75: 0.09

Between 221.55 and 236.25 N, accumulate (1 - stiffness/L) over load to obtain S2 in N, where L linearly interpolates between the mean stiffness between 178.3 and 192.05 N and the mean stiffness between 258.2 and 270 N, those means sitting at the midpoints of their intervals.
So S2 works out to 1.6 N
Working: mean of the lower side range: 3.67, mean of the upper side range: 3.64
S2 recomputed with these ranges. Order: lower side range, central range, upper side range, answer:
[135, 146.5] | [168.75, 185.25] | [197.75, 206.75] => -1.3 N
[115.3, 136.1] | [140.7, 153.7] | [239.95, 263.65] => 2.9 N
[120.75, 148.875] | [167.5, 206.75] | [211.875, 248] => -3.0 N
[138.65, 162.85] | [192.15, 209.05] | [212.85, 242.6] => -1.6 N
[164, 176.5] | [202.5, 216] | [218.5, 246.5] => 0.4 N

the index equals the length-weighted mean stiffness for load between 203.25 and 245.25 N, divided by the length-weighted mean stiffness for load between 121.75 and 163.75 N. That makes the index 1.04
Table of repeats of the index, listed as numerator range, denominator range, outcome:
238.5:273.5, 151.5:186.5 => 1.04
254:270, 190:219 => 1.06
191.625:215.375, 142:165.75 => 1.17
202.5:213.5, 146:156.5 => 1.30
